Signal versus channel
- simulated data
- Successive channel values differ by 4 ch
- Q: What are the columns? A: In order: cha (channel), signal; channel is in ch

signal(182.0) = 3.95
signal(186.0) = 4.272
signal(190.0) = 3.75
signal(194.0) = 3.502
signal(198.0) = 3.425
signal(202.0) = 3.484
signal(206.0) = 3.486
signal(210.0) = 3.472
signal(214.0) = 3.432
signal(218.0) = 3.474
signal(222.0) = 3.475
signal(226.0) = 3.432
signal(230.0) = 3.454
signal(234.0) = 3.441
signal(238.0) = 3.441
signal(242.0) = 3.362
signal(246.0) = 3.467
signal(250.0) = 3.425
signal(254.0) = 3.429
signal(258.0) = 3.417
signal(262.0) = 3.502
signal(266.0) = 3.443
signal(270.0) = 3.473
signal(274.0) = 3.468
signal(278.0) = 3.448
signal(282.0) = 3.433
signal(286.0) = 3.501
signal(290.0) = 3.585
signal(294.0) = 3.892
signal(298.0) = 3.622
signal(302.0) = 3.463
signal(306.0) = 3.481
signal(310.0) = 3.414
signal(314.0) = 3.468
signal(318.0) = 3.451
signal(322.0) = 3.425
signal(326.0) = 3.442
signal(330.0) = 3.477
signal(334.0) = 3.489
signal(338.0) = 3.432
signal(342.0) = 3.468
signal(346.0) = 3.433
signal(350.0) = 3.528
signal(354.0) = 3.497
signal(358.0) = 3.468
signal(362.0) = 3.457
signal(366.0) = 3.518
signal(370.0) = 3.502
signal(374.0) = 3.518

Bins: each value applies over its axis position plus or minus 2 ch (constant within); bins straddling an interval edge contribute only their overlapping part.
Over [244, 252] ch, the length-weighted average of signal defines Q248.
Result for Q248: 3.45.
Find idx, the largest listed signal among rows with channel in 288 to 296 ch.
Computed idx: 3.892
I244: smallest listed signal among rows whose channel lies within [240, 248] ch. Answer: 3.362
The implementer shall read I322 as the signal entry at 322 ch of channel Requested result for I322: 3.425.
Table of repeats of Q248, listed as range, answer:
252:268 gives 3.45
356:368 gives 3.48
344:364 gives 3.48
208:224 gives 3.46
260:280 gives 3.47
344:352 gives 3.48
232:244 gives 3.41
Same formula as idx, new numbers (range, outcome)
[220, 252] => 3.475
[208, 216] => 3.472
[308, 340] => 3.489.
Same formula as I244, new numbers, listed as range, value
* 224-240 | 3.432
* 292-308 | 3.463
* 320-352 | 3.425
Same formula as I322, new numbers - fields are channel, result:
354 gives 3.497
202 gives 3.484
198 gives 3.425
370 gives 3.502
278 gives 3.448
